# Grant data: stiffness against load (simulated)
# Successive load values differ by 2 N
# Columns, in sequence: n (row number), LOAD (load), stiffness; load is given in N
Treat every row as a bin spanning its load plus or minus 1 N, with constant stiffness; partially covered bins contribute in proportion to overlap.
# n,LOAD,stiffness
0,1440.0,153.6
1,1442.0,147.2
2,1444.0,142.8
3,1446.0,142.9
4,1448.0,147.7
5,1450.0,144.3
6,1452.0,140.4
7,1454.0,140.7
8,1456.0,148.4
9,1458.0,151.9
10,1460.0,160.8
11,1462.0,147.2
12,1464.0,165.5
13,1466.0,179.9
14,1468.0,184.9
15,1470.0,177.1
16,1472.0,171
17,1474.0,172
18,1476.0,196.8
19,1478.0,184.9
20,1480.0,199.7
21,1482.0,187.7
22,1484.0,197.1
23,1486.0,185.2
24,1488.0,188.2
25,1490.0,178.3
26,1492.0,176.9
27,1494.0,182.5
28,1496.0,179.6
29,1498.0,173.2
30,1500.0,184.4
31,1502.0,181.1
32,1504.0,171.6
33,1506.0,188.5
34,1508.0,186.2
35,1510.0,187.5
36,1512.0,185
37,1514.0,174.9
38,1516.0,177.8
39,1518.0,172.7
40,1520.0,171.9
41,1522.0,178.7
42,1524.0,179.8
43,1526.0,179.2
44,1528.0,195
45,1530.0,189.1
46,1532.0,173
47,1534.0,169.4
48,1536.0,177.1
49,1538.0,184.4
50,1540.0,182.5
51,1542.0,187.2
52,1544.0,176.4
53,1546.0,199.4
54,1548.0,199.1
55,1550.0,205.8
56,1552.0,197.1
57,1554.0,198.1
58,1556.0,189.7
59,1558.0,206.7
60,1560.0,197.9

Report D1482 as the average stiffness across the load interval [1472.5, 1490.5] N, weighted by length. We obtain 188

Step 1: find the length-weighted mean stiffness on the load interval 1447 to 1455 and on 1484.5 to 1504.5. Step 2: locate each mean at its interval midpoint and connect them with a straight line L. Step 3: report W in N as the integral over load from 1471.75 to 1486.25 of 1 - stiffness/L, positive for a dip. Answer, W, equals -1.8 N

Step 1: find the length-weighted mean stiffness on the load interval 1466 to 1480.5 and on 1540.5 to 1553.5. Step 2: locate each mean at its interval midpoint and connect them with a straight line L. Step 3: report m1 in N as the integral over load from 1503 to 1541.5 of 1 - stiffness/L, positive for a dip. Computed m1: 2.00 N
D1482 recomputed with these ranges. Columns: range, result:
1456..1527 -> 178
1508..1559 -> 186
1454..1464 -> 152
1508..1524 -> 179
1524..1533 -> 184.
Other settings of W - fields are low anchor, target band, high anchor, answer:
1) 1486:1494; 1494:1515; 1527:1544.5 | 0.1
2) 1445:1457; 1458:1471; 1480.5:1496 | -0.7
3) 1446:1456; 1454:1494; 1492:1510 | -3.7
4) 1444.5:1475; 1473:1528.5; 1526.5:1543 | -3.8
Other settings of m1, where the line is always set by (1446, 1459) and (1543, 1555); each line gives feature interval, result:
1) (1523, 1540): 0.53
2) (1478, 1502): -2.88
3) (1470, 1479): -1.37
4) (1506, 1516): -0.42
